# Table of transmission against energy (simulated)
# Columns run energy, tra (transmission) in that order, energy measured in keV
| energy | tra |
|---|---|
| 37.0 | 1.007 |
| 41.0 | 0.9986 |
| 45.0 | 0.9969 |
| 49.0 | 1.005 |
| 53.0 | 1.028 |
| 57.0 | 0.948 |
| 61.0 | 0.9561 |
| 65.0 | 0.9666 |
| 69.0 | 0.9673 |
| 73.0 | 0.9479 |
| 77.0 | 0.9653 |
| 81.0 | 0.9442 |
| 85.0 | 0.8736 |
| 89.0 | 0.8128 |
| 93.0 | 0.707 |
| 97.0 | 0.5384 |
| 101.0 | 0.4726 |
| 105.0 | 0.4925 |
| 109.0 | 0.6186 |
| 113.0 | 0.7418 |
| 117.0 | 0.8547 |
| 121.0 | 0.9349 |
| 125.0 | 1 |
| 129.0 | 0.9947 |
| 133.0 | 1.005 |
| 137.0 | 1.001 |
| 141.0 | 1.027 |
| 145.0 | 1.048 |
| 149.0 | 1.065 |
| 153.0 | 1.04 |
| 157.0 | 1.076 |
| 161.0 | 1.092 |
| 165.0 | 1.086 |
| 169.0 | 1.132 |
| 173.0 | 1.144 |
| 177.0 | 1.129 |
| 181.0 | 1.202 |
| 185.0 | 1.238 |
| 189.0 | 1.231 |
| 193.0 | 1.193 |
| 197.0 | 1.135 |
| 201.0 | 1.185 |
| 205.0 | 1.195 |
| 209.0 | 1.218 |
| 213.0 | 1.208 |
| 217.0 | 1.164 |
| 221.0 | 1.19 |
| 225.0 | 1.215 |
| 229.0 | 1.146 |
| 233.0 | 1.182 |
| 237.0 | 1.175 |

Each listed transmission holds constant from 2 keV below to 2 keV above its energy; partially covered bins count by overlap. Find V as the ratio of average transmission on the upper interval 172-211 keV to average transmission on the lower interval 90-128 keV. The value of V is 1.66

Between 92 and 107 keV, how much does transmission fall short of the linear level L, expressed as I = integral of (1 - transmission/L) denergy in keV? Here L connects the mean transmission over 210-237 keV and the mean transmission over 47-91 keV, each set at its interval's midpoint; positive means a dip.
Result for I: 6.8 keV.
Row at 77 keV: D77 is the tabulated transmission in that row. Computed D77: 0.9653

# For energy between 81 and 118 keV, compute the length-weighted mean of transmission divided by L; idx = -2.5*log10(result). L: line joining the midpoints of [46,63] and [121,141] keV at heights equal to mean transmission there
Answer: 0.40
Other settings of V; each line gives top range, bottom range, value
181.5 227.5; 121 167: 1.16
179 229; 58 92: 1.30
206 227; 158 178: 1.08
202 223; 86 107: 1.93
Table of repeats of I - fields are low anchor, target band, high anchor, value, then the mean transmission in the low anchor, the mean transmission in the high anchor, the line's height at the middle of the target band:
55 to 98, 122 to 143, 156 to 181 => 0.5 keV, 0.883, 1.12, 1.03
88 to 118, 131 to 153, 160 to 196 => -2.8 keV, 0.643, 1.16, 0.913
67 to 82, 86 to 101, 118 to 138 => 4.6 keV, 0.957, 0.98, 0.965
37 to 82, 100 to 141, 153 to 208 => 9.2 keV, 0.977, 1.15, 1.07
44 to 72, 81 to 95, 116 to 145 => 2.3 keV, 0.979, 0.983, 0.981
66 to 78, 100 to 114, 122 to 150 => 5.8 keV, 0.96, 1.02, 0.99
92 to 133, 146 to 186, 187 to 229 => -4.8 keV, 0.749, 1.19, 0.997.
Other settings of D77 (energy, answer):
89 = 0.8128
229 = 1.146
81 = 0.9442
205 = 1.195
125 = 1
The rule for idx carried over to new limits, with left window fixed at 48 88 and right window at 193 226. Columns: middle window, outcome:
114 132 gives 0.12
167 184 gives -0.02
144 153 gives 0.03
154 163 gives 0.02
